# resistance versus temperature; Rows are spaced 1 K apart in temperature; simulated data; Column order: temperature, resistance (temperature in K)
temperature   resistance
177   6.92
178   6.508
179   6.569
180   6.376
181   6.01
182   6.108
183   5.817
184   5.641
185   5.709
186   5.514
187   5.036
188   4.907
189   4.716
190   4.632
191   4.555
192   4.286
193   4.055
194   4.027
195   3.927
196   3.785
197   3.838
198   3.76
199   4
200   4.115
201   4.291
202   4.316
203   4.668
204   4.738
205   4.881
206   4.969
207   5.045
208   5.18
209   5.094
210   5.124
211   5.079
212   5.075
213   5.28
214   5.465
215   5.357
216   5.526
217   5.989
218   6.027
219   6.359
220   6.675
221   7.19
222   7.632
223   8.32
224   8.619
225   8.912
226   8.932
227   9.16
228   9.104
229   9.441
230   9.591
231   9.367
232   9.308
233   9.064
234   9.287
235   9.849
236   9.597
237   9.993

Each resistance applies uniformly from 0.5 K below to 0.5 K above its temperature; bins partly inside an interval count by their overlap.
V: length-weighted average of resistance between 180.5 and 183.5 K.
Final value 5.98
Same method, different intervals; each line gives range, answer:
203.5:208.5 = 4.96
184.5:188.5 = 5.29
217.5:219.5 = 6.19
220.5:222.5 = 7.41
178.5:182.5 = 6.27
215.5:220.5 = 6.12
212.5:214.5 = 5.37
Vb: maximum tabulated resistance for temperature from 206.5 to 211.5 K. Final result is 5.18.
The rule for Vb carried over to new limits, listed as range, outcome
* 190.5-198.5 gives 4.555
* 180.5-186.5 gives 6.108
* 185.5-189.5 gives 5.514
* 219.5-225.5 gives 8.912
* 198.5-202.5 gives 4.316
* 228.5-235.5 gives 9.849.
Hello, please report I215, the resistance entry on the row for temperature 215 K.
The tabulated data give 5.357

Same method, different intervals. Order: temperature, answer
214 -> 5.465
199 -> 4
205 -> 4.881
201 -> 4.291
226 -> 8.932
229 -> 9.441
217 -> 5.989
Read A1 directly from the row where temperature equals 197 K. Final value 3.838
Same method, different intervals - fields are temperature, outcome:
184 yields 5.641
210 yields 5.124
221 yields 7.19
